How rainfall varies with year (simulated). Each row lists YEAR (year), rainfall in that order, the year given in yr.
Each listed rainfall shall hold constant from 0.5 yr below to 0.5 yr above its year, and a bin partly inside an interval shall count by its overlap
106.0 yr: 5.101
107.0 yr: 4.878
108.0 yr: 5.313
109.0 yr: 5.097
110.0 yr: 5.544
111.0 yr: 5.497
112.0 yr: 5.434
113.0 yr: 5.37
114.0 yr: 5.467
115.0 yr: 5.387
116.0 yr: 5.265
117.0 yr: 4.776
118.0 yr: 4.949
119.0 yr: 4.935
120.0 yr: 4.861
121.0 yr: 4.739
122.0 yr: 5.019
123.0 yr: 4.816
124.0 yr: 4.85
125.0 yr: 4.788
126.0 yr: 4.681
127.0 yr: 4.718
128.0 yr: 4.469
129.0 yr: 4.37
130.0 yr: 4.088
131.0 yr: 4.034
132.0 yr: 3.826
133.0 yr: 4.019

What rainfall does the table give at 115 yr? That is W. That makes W 5.387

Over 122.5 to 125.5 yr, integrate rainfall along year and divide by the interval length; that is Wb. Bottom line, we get 4.82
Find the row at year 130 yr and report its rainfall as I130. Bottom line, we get 4.088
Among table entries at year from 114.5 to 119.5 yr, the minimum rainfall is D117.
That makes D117 4.776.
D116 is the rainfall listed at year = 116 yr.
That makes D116 5.265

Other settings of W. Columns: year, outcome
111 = 5.497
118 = 4.949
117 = 4.776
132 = 3.826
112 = 5.434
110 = 5.544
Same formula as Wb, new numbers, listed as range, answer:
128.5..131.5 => 4.16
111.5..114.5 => 5.42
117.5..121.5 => 4.87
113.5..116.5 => 5.37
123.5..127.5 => 4.76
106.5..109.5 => 5.1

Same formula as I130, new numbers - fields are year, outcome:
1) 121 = 4.739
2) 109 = 5.097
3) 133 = 4.019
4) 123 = 4.816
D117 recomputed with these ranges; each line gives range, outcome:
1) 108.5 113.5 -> 5.097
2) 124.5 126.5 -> 4.681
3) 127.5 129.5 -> 4.37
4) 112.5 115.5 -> 5.37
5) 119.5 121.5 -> 4.739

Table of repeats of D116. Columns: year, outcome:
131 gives 4.034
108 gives 5.313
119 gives 4.935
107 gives 4.878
